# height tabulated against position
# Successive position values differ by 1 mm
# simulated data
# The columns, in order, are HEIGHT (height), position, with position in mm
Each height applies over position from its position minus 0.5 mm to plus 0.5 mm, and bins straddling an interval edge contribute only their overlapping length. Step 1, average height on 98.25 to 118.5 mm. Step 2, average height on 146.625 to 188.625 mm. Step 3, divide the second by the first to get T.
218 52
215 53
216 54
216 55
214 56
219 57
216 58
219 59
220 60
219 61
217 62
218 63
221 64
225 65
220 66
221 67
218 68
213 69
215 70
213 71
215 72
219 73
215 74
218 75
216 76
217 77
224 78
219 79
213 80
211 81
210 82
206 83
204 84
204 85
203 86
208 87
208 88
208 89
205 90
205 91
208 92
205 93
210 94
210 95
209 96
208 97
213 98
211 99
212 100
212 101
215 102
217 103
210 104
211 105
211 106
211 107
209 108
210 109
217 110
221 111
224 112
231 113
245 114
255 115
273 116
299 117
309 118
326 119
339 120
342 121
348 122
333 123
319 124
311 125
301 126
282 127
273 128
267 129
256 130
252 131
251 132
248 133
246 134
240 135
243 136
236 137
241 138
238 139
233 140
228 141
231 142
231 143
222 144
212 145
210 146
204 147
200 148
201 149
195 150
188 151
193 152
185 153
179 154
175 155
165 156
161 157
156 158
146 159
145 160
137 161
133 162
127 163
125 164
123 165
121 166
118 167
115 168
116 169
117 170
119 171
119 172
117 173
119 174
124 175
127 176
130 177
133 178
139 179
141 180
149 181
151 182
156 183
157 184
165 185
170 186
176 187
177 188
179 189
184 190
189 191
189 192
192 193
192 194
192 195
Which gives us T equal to 0.65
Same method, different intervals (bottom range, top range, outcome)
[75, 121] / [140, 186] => 0.70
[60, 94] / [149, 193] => 0.71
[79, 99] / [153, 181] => 0.65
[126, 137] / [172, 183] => 0.52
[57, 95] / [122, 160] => 1.07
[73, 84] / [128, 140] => 1.15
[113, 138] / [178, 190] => 0.57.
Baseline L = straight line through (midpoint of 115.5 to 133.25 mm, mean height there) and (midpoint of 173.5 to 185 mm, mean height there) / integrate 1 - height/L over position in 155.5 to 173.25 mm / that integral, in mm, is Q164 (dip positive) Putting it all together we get 5.0 mm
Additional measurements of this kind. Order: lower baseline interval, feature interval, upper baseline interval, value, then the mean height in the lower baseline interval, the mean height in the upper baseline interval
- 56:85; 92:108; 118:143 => 2.2 mm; 216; 274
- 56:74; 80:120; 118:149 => 2.9 mm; 218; 262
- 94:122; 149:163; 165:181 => -0.9 mm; 240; 124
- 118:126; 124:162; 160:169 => 1.3 mm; 328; 126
